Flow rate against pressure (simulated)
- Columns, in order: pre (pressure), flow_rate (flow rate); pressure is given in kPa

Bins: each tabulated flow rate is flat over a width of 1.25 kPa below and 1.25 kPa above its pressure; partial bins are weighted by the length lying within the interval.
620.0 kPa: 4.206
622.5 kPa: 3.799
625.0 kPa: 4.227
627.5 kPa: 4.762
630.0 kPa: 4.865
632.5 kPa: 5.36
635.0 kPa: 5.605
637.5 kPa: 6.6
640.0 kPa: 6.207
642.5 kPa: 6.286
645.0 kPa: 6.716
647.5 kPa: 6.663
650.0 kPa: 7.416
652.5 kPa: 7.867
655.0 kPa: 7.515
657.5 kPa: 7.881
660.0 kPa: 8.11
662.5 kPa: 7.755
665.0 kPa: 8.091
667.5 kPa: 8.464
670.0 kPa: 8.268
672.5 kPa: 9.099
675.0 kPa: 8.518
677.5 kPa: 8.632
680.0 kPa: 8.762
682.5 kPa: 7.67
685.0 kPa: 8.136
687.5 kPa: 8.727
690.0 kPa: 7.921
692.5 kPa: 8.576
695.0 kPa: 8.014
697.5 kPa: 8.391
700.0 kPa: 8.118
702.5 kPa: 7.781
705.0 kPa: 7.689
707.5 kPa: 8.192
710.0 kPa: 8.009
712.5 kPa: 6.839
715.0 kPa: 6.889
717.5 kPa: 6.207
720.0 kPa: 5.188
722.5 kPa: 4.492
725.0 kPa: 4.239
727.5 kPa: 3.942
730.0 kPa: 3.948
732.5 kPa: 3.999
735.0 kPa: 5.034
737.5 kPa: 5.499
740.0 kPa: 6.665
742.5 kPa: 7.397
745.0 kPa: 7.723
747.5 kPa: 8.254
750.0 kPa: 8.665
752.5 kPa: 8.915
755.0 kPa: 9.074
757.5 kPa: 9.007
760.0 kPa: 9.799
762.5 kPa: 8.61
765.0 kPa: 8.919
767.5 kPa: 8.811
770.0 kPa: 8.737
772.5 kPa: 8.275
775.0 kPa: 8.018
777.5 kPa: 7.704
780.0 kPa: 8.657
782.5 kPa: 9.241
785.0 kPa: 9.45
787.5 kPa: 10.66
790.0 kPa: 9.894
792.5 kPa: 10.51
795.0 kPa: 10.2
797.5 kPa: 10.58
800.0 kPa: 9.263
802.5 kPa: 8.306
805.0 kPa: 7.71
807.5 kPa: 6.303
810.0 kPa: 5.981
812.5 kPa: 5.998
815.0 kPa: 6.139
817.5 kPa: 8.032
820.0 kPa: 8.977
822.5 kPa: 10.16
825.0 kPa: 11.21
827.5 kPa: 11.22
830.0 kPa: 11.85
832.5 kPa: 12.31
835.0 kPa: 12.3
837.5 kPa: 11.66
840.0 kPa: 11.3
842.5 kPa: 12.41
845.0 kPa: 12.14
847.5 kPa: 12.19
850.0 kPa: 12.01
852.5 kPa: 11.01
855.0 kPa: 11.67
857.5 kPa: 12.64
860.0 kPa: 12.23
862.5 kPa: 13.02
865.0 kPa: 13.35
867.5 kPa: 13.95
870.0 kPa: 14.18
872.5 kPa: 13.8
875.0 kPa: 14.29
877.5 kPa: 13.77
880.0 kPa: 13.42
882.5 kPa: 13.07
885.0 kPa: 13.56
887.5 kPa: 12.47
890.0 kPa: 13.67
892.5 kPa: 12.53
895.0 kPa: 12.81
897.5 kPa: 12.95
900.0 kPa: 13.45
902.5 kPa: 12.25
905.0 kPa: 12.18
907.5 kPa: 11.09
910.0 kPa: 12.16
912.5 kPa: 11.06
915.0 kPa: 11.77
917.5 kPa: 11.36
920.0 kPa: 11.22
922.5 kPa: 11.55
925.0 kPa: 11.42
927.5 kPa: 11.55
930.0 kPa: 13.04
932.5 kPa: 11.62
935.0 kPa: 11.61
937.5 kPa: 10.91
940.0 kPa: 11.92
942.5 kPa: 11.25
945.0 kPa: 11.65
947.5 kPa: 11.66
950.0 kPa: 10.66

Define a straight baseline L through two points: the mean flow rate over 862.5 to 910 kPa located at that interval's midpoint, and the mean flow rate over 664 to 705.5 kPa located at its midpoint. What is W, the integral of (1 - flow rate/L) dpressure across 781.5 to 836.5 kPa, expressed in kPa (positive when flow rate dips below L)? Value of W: 9.2 kPa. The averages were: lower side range 8.3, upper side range 13.1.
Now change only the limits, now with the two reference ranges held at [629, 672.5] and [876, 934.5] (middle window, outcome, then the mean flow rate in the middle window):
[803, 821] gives 5.8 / 7.05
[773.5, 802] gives 1.5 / 9.43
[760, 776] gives 1.4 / 8.67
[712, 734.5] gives 9.3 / 5.02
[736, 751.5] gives 2.9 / 7.35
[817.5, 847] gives -1.2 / 11.3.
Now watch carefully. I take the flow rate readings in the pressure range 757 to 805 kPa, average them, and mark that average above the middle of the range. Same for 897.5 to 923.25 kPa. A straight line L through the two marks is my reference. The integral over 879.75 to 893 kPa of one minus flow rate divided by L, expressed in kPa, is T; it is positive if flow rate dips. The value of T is -2.1 kPa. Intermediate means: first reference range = 9.16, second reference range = 11.9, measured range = 13.1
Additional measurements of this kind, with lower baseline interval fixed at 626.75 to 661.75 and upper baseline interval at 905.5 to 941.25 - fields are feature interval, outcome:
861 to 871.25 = -2.92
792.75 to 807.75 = 0.60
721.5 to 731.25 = 4.74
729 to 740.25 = 4.54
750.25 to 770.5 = -0.69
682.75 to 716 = -1.60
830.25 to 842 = -2.20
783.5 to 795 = -1.14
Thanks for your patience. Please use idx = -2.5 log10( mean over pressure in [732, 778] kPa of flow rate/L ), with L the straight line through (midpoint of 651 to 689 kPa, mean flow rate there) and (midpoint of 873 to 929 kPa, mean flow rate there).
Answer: 0.23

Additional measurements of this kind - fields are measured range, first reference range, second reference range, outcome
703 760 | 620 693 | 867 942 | 0.29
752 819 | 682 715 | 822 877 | 0.21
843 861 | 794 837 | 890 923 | -0.16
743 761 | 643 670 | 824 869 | 0.14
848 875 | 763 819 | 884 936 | -0.20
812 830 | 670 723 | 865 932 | 0.18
